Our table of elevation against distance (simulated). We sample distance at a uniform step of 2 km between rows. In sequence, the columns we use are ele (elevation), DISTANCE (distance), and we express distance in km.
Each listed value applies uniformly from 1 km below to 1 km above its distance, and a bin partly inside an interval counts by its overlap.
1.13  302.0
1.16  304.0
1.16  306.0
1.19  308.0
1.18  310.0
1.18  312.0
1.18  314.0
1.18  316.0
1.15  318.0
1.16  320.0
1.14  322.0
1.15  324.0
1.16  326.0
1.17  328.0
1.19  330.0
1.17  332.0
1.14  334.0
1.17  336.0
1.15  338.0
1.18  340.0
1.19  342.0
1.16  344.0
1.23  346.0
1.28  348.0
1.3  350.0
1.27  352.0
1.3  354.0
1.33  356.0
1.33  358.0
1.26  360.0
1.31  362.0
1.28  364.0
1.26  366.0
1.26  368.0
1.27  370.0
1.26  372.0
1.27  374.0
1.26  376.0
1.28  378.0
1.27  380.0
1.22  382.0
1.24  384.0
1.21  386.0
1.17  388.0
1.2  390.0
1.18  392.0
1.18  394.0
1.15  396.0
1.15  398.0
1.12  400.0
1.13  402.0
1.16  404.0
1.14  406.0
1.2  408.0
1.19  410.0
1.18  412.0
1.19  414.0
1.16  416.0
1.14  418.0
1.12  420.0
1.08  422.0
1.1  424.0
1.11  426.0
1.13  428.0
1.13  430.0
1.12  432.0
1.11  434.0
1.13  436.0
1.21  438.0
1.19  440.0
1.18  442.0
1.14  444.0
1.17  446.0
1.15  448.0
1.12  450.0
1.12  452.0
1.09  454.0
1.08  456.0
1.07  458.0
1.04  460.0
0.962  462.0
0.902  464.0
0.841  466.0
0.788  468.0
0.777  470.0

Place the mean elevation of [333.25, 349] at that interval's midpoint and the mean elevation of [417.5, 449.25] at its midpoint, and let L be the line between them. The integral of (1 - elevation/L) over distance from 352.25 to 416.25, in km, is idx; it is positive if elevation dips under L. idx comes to -3.2 km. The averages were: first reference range 1.19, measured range 1.22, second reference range 1.14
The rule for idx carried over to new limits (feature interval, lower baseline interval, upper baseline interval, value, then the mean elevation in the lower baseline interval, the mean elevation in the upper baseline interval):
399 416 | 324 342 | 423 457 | -0.3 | 1.17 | 1.13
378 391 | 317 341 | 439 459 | -0.9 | 1.16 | 1.13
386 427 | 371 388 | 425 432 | 0.8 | 1.25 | 1.12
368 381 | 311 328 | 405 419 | -1.1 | 1.16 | 1.17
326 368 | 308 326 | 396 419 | -2.5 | 1.17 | 1.16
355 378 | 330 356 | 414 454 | -1.6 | 1.22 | 1.14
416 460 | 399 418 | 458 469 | -4.1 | 1.16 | 0.921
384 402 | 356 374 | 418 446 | 0.7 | 1.28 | 1.14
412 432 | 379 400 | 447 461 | 0.2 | 1.19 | 1.1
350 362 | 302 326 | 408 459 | -1.5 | 1.16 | 1.14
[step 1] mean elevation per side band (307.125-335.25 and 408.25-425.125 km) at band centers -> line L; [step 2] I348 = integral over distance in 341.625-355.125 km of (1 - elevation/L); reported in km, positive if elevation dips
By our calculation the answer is -1.0 km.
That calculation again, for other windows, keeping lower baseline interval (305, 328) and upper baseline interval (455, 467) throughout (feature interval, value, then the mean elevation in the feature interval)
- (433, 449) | -2.4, 1.16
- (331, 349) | -0.8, 1.19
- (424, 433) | -0.8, 1.12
